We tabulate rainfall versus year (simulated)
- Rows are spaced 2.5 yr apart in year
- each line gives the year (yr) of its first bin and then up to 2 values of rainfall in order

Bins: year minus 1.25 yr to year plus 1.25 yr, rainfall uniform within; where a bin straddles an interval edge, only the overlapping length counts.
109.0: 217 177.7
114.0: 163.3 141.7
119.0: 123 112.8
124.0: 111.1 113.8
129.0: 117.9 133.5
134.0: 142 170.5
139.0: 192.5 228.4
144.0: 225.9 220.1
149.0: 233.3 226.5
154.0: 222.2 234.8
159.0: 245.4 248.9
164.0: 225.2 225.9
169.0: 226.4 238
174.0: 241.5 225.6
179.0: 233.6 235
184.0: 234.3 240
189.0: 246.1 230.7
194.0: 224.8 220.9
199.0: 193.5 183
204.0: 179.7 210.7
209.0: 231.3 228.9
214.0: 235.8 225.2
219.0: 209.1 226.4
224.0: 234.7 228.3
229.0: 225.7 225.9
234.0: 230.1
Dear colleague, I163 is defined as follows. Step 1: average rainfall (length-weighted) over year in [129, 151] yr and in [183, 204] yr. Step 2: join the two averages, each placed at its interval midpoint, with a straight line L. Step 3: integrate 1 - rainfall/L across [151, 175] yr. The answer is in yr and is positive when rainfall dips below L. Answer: -3.7 yr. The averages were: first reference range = 190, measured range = 234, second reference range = 219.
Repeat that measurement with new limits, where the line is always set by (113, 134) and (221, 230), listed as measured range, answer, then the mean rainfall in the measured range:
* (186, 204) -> -1.65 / 216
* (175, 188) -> -3.42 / 234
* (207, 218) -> -0.63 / 228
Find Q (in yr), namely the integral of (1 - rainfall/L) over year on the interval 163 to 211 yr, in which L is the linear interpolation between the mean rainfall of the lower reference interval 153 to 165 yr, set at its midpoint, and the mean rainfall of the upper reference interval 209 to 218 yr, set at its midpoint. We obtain 1.9 yr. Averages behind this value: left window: 236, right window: 230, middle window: 224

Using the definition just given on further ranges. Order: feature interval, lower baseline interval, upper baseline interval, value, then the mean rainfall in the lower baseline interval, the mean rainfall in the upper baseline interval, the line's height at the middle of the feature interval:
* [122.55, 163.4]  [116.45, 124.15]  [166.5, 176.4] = -4.4 yr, 121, 233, 170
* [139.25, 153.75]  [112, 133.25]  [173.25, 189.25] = -4.3 yr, 129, 236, 173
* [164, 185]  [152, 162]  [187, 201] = -0.2 yr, 236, 222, 229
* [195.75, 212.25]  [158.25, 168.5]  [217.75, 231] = 1.6 yr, 235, 225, 228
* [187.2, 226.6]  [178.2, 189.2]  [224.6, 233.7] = 2.2 yr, 237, 228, 232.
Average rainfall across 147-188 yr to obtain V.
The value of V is 233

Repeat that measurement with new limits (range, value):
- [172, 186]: 235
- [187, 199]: 227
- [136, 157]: 218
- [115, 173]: 190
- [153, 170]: 233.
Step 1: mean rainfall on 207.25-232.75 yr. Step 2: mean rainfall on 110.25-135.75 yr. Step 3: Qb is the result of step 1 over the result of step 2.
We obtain 1.69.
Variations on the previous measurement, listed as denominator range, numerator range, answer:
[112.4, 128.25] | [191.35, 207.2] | 1.59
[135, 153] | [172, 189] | 1.11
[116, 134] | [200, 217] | 1.74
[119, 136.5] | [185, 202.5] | 1.76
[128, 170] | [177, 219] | 1.07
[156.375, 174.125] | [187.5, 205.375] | 0.90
